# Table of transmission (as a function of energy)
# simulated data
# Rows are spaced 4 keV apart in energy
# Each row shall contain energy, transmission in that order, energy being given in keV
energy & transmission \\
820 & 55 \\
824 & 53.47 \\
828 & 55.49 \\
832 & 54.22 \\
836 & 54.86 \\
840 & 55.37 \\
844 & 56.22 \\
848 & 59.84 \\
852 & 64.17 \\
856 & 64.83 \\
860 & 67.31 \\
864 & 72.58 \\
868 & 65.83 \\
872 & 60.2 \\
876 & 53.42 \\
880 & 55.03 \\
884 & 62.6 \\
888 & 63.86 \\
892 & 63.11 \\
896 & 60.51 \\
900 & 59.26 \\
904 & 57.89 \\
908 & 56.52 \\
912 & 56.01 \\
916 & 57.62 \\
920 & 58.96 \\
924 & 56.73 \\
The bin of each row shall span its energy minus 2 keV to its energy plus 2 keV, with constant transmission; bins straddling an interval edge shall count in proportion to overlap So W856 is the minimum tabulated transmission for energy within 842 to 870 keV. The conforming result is 56.22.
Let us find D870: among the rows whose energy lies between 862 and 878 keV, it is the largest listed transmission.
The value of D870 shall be 72.58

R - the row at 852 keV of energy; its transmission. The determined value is 64.17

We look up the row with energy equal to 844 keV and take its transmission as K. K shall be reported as 56.22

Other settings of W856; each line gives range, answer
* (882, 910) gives 56.52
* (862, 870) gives 65.83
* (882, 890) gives 62.6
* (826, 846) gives 54.22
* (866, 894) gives 53.42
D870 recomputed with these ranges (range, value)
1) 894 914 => 60.51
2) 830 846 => 56.22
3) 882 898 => 63.86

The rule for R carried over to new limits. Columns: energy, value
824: 53.47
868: 65.83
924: 56.73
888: 63.86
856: 64.83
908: 56.52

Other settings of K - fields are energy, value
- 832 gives 54.22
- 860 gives 67.31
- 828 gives 55.49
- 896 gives 60.51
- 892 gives 63.11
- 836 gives 54.86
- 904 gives 57.89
